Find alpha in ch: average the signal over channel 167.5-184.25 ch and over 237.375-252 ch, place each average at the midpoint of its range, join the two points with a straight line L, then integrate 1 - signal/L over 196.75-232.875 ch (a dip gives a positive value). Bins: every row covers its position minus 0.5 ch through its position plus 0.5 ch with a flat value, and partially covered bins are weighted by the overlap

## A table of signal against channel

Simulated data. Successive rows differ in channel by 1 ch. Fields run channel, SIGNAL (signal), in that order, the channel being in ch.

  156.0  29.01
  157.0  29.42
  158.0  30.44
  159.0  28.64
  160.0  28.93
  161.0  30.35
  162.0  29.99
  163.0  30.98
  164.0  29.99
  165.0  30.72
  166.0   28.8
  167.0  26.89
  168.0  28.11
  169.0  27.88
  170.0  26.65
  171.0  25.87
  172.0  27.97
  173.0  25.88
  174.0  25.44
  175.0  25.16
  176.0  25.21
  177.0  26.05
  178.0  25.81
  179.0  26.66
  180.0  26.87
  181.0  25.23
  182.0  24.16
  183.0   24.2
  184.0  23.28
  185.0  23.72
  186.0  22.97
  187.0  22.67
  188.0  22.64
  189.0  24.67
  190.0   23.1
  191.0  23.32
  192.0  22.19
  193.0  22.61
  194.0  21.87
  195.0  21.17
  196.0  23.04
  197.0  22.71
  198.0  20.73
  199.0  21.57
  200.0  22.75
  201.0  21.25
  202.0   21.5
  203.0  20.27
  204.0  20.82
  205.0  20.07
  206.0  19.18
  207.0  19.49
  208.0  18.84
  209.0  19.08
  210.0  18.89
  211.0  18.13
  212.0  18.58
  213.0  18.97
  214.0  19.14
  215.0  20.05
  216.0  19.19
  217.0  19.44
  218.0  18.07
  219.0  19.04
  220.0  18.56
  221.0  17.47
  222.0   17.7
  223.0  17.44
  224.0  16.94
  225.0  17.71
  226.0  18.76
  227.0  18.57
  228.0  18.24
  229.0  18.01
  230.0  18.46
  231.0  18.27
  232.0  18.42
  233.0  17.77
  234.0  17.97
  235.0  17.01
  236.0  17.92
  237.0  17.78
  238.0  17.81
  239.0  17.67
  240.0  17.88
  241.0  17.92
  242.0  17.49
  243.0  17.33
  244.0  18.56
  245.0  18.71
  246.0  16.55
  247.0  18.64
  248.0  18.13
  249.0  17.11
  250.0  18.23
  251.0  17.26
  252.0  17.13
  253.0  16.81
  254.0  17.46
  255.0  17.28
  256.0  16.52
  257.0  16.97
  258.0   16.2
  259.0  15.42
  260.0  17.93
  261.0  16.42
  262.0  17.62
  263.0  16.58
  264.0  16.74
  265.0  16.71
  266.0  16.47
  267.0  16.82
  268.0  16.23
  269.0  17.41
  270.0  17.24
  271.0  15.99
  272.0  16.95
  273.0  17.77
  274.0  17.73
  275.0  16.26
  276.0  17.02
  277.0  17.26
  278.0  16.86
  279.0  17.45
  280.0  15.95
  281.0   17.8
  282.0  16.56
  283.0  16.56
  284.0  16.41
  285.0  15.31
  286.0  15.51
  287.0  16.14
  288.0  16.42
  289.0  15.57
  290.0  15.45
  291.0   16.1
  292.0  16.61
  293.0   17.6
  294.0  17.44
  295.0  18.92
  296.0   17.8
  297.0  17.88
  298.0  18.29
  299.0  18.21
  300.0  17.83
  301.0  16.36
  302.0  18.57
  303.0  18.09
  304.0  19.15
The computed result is 3.6 ch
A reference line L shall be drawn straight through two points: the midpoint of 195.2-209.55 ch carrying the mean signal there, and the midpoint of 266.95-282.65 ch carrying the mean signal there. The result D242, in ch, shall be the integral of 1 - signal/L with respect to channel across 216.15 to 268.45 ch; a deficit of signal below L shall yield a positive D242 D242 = 3.0 ch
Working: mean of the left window 20.8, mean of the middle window 17.6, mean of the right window 17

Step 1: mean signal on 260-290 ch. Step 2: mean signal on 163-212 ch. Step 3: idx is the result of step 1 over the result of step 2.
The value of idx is 0.7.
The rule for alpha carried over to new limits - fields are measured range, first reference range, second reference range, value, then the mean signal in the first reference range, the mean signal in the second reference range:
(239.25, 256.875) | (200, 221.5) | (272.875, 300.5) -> 0.60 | 19.4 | 16.9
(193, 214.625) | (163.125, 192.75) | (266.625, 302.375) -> 2.86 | 25.6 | 16.9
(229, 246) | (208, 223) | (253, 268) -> -0.13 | 18.7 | 16.8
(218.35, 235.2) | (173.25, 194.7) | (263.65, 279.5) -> 2.12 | 24.2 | 16.9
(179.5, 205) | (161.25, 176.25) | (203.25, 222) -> 0.41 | 27.8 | 19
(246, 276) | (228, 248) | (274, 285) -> 0.46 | 17.9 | 16.8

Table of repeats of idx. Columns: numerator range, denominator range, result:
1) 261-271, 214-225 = 0.91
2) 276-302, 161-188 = 0.64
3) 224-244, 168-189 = 0.71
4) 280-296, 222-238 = 0.92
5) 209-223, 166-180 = 0.70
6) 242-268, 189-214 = 0.82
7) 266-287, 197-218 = 0.84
